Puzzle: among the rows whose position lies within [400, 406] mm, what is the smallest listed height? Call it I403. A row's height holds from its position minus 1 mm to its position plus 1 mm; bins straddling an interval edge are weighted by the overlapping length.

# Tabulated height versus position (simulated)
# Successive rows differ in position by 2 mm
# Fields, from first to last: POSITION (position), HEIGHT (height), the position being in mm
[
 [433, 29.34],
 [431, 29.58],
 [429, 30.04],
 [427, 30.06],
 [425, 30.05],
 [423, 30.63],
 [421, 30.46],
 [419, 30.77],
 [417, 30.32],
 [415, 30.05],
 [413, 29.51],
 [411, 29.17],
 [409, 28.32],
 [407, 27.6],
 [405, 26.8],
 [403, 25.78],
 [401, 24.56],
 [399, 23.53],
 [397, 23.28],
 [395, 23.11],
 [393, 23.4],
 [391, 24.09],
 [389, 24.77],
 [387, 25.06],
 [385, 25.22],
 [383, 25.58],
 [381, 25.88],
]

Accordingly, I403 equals 24.56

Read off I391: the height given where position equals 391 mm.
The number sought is 24.09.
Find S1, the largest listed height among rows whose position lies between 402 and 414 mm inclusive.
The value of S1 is 29.51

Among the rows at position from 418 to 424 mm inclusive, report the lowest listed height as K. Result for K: 30.46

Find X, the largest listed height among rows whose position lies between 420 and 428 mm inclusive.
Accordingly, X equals 30.63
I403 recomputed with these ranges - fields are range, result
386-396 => 23.11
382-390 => 24.77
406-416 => 27.6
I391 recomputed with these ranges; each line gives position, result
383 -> 25.58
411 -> 29.17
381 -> 25.88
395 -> 23.11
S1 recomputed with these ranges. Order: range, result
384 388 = 25.22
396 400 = 23.53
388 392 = 24.77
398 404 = 25.78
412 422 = 30.77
